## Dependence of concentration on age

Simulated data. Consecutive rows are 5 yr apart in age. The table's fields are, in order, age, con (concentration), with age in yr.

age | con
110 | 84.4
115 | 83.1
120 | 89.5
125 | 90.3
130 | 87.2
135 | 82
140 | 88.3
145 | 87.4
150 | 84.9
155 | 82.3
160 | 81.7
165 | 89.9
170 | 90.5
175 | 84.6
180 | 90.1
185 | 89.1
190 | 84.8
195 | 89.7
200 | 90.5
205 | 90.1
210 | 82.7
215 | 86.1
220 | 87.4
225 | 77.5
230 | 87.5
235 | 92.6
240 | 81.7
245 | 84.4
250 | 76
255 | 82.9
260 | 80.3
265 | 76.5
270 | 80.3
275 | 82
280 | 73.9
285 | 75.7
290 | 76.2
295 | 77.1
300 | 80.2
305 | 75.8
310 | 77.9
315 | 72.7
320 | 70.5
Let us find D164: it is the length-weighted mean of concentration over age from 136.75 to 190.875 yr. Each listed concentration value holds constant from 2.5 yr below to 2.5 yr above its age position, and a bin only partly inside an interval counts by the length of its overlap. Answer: 86.7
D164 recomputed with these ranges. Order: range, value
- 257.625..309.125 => 77.8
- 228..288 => 81.1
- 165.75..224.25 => 87.5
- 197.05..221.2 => 87.4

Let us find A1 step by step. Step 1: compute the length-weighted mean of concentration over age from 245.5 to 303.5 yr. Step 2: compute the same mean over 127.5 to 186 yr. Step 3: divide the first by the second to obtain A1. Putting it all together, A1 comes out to 0.9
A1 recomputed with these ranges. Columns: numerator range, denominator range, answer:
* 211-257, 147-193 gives 0.97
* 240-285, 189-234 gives 0.92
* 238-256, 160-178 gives 0.93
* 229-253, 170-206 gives 0.95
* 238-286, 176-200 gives 0.90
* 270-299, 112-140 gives 0.89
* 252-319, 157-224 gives 0.89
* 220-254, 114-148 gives 0.96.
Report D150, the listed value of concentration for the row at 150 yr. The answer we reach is 84.9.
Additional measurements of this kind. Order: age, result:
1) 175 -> 84.6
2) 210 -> 82.7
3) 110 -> 84.4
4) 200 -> 90.5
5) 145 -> 87.4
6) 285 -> 75.7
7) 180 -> 90.1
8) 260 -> 80.3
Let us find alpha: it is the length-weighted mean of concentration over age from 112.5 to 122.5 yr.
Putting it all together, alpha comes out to 86.3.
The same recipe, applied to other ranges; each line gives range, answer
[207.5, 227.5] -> 83.4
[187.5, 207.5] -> 88.8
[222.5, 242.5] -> 84.8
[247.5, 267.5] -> 78.9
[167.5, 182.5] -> 88.4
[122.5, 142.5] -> 87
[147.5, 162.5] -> 83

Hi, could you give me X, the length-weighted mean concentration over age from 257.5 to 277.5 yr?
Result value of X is 79.8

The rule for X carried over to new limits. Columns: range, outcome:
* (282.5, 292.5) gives 76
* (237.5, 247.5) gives 83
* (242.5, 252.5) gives 80.2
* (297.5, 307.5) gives 78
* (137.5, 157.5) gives 85.7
